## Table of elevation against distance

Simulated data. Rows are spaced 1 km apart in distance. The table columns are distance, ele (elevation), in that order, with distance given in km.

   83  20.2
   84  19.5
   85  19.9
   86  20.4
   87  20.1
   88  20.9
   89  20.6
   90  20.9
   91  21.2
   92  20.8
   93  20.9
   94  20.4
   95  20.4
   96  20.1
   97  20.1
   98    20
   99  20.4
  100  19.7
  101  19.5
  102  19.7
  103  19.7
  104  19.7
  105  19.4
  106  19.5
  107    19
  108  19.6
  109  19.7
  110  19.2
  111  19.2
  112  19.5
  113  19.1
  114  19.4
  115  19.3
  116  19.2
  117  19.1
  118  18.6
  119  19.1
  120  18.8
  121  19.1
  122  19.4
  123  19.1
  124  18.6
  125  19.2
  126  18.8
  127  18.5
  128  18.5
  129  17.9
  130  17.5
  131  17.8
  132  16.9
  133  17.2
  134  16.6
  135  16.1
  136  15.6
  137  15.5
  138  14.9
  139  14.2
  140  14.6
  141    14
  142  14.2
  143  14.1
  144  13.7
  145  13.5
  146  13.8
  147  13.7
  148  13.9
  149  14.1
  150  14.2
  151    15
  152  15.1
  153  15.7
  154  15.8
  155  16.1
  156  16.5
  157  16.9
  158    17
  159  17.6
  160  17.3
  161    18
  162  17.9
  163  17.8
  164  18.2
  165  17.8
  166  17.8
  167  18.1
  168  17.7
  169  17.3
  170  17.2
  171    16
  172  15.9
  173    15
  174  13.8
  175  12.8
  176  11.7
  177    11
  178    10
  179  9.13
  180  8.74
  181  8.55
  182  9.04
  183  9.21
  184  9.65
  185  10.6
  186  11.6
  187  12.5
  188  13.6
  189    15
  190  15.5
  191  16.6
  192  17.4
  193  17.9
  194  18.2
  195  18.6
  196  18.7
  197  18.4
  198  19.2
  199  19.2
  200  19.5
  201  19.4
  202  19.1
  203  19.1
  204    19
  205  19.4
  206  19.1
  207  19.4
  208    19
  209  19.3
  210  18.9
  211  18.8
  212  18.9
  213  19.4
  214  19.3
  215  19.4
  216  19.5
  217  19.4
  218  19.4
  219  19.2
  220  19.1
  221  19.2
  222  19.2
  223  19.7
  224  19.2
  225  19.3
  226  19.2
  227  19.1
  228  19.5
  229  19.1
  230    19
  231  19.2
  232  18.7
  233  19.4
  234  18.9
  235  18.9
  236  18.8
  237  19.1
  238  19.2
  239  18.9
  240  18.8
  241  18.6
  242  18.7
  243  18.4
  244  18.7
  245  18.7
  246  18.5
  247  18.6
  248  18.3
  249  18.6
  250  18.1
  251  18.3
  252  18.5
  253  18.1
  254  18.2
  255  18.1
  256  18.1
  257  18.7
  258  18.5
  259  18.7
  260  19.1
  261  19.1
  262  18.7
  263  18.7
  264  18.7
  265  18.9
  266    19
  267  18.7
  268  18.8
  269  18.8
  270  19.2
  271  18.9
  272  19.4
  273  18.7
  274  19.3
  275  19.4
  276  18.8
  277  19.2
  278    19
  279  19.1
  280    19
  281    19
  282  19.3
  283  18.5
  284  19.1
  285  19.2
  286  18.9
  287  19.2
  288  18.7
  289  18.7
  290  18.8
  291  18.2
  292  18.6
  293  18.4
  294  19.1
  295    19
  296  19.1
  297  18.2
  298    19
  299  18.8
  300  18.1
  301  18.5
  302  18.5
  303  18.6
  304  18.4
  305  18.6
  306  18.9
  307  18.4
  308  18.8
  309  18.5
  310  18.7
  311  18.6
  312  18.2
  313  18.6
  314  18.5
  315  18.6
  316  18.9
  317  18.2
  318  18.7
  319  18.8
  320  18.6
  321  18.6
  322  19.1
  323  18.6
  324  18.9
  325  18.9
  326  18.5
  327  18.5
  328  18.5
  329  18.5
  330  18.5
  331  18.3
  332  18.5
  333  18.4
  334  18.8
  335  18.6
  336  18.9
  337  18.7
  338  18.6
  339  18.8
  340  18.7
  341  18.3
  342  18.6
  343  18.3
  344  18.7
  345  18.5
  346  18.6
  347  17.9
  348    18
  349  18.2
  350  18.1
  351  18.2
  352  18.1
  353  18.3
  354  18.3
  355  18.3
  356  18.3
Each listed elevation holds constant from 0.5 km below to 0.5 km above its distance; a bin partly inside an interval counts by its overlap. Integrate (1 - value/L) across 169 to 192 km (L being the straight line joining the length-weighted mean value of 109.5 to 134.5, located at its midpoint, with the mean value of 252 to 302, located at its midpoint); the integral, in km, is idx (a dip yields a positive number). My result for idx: 7.5 km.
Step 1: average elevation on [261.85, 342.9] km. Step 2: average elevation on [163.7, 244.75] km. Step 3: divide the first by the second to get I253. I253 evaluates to 1.1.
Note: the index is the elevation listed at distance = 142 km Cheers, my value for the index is 14.2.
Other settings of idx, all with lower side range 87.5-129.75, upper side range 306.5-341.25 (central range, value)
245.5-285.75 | 0.20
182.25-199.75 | 3.48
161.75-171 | 0.79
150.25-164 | 1.89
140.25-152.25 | 3.27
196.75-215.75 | -0.04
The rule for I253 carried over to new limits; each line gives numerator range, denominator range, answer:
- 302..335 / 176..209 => 1.21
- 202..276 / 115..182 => 1.19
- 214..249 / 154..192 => 1.31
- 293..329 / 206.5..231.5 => 0.97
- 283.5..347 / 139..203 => 1.23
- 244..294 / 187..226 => 1.01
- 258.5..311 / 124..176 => 1.17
